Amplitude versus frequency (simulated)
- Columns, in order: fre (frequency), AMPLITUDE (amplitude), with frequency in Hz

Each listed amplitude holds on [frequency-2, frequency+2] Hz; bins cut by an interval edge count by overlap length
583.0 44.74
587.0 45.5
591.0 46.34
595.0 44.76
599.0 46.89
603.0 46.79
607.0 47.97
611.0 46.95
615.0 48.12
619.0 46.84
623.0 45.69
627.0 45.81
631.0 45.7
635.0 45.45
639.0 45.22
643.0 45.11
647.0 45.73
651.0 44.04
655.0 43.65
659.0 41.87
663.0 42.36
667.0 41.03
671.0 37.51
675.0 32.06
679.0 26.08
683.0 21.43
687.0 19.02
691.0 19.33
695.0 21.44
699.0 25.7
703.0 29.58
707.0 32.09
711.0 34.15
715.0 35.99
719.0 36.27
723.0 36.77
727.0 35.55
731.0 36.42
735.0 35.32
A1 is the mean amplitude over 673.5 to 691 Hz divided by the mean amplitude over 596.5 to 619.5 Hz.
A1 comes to 0.50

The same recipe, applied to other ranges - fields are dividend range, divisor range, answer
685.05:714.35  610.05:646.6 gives 0.57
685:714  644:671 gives 0.61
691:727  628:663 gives 0.70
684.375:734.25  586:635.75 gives 0.65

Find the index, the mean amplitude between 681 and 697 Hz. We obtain 20.3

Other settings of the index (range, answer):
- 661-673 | 40.3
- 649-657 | 43.8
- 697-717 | 31.5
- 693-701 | 23.6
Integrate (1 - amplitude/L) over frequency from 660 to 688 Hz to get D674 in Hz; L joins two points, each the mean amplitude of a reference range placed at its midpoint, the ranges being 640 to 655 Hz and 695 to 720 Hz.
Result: 5.0 Hz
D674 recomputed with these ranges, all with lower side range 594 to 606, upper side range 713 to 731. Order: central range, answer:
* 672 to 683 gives 3.2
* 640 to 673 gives -0.8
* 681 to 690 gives 4.4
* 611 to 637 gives -1.1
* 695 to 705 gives 3.1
